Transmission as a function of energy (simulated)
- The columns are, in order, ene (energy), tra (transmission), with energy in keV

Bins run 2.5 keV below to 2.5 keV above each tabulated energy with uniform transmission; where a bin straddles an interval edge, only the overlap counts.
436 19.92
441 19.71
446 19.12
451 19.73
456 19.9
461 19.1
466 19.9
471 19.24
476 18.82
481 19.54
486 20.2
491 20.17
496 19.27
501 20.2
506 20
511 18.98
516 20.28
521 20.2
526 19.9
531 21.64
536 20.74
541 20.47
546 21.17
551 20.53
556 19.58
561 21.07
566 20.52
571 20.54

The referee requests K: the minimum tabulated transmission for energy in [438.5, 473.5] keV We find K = 19.1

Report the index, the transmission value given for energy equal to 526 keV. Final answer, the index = 19.9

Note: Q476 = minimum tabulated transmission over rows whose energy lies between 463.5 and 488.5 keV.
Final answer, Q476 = 18.82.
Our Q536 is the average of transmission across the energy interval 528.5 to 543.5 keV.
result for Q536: 20.9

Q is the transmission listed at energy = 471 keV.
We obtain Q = 19.24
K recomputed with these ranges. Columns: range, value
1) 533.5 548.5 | 20.47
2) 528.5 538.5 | 20.74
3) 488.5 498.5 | 19.27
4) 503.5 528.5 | 18.98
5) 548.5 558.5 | 19.58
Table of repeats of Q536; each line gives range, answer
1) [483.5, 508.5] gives 20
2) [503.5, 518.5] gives 19.8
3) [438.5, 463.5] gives 19.5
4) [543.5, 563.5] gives 20.6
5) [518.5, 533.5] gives 20.6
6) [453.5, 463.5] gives 19.5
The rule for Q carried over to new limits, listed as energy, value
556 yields 19.58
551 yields 20.53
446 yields 19.12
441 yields 19.71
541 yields 20.47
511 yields 18.98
